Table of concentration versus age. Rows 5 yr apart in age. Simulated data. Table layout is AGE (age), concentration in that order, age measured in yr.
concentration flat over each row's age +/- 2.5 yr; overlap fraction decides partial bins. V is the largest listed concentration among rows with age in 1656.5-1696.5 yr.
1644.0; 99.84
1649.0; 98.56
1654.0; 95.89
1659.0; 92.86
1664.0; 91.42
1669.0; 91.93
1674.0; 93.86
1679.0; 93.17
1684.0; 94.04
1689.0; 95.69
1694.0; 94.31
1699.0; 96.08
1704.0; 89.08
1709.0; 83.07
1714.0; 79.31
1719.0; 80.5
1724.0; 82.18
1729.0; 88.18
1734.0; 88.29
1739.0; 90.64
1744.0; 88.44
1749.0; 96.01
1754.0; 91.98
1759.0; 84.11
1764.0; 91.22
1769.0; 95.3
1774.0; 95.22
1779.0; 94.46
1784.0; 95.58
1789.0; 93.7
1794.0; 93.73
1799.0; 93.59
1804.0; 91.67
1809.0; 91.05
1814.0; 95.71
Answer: 95.69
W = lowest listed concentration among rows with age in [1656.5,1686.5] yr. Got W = 91.42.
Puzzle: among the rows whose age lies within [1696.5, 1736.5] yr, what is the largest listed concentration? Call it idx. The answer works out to 96.08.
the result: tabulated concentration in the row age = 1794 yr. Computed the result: 93.73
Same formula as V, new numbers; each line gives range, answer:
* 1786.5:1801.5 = 93.73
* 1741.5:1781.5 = 96.01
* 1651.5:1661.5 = 95.89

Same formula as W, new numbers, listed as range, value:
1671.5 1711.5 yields 83.07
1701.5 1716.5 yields 79.31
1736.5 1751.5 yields 88.44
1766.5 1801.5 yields 93.59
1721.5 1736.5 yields 82.18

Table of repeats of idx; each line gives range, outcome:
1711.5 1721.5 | 80.5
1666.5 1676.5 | 93.86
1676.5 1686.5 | 94.04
